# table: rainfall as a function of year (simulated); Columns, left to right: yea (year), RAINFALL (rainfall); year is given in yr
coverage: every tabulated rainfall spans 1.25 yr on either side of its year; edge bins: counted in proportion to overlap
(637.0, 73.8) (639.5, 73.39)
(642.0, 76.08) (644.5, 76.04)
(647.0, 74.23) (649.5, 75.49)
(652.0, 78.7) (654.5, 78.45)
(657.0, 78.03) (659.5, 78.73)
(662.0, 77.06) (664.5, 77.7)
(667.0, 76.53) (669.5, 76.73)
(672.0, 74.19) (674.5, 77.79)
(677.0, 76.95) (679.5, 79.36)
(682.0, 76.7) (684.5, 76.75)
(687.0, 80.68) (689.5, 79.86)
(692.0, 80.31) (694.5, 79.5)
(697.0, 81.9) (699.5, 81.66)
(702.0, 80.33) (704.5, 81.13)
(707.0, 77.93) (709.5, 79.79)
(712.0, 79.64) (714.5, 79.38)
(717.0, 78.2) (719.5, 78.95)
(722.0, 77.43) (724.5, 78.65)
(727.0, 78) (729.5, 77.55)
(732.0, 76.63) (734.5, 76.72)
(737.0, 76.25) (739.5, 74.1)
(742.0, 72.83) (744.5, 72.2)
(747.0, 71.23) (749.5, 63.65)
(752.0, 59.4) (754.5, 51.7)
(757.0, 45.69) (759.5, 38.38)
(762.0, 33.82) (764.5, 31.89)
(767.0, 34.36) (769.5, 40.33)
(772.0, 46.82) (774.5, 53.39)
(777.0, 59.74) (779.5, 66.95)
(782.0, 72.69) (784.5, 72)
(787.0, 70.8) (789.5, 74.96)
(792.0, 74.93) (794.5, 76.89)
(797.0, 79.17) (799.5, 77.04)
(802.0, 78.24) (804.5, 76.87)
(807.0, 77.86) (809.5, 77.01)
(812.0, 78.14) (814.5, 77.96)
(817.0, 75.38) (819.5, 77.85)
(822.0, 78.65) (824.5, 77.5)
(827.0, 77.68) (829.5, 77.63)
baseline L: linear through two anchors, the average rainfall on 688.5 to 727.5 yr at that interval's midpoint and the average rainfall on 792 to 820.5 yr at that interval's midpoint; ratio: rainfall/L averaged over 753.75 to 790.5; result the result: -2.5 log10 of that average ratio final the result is 0.43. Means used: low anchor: 79.6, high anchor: 77.4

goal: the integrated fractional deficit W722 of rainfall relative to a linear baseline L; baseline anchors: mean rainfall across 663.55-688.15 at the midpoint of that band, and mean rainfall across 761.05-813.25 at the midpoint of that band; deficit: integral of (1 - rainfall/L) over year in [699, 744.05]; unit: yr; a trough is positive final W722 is -3.61 yr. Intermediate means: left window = 77.3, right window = 64.6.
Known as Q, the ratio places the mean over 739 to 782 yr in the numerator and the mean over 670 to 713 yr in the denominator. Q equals 0.7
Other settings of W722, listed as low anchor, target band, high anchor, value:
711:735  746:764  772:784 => 4.8 yr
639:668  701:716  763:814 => -1.5 yr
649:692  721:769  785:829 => 9.3 yr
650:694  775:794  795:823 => 1.9 yr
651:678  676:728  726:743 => -1.7 yr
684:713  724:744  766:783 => -2.5 yr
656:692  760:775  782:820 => 7.3 yr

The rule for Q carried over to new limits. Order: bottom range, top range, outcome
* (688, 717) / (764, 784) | 0.65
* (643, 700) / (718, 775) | 0.79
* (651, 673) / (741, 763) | 0.73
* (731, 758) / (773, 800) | 1.04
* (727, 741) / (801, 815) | 1.02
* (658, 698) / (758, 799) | 0.75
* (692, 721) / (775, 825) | 0.94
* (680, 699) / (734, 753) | 0.89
